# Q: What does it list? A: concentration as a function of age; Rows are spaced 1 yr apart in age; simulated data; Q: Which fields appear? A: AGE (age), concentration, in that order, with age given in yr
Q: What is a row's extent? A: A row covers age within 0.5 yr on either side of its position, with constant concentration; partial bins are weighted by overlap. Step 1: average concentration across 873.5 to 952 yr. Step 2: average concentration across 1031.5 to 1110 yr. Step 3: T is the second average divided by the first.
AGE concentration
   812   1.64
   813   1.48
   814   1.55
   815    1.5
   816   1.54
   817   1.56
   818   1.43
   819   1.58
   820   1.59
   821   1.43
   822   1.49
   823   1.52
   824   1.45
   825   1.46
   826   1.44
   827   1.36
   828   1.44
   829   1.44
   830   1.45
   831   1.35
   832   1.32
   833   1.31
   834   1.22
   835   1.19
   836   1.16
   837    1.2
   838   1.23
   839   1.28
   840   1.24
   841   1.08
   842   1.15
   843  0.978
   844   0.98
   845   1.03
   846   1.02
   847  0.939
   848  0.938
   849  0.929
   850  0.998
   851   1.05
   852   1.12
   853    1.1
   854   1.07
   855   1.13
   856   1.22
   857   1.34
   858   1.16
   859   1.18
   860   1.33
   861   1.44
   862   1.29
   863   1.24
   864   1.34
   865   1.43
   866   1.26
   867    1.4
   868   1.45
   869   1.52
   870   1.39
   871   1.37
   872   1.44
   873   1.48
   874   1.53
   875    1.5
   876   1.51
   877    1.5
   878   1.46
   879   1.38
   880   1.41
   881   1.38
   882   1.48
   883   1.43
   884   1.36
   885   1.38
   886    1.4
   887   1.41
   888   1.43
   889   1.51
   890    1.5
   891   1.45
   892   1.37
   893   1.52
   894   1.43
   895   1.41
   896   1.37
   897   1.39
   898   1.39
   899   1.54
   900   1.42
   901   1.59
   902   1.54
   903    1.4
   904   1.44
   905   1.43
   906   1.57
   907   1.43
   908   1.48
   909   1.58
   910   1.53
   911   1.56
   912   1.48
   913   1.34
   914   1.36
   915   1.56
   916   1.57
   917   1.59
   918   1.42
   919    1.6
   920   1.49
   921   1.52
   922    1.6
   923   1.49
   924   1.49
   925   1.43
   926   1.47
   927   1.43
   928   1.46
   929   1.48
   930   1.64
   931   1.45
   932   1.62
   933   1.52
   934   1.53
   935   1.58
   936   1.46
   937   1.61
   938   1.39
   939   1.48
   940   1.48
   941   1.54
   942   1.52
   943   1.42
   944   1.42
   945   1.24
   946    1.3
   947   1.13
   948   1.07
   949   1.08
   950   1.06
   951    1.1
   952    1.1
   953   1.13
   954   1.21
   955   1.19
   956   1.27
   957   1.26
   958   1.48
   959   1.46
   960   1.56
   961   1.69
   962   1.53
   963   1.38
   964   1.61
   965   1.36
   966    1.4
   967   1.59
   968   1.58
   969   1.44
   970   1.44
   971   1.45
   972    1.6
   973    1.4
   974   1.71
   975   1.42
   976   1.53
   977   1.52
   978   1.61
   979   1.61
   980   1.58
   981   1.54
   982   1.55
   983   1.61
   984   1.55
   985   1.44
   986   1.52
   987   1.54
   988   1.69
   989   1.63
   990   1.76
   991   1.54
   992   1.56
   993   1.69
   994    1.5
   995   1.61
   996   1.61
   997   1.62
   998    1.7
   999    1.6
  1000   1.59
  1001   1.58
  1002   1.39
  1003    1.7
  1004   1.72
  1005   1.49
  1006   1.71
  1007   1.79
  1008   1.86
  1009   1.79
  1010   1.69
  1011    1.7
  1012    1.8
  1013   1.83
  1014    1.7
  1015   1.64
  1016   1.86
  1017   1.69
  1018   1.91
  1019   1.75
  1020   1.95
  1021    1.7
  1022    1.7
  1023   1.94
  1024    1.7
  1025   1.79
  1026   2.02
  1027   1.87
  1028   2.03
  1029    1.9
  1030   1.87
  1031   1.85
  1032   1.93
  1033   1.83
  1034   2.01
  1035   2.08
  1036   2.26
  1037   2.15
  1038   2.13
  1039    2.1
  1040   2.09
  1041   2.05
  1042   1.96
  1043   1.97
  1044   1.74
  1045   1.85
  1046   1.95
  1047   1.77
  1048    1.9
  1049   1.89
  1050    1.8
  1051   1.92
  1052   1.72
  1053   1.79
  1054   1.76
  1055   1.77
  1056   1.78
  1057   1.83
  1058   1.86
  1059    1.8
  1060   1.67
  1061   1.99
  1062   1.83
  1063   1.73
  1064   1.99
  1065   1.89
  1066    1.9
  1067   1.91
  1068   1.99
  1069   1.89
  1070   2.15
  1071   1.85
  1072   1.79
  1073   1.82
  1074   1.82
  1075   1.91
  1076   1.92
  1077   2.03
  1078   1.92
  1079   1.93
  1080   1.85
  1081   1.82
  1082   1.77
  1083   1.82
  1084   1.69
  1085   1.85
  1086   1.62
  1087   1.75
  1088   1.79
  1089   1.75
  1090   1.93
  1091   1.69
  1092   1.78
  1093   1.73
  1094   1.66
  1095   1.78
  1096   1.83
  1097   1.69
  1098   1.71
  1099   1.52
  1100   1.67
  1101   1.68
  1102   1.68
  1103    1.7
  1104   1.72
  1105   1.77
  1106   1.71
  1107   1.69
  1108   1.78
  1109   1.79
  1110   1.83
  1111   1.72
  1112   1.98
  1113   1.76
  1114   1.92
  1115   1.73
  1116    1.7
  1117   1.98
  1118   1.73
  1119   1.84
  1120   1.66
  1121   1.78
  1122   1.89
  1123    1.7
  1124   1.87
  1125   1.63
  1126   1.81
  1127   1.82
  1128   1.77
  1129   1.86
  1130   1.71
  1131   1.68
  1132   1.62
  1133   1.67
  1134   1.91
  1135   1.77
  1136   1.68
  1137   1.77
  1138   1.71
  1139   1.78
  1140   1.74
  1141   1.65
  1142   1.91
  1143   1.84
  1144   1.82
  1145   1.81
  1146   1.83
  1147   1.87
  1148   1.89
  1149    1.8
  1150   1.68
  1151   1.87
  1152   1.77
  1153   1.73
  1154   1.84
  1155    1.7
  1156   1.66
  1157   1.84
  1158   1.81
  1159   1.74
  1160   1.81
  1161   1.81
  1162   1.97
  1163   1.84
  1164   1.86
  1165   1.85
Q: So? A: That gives 1.28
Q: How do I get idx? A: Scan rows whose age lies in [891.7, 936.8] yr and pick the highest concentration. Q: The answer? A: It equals 1.64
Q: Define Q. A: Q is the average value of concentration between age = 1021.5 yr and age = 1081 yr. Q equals 1.9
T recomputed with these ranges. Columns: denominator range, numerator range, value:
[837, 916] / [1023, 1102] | 1.38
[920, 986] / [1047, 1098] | 1.27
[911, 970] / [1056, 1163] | 1.26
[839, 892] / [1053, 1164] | 1.39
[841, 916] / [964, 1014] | 1.18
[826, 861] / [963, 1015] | 1.35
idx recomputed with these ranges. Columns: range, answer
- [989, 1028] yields 2.03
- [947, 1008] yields 1.86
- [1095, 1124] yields 1.98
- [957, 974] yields 1.71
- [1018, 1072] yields 2.26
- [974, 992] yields 1.76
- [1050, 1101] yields 2.15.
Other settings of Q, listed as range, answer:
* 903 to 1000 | 1.48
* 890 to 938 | 1.49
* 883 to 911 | 1.46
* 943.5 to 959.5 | 1.22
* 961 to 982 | 1.52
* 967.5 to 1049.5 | 1.74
